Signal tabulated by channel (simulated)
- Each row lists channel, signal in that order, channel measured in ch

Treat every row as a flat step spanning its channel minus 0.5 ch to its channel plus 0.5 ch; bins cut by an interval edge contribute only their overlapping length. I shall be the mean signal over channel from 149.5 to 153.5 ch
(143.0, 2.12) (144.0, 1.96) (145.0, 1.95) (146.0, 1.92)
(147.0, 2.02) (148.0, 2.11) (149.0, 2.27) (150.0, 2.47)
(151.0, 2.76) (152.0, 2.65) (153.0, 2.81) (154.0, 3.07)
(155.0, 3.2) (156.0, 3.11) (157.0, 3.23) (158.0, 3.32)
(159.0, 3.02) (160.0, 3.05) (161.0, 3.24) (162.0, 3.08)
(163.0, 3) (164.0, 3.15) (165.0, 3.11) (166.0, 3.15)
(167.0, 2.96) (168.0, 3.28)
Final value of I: 2.67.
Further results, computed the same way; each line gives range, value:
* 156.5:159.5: 3.19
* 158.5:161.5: 3.1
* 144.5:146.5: 1.94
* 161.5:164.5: 3.08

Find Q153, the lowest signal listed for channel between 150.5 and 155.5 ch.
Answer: 2.65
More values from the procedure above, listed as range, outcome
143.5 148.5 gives 1.92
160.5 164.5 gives 3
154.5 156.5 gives 3.11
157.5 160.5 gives 3.02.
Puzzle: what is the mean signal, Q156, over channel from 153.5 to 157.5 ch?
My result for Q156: 3.15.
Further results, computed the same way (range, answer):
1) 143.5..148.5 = 1.99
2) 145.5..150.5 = 2.16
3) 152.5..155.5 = 3.03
